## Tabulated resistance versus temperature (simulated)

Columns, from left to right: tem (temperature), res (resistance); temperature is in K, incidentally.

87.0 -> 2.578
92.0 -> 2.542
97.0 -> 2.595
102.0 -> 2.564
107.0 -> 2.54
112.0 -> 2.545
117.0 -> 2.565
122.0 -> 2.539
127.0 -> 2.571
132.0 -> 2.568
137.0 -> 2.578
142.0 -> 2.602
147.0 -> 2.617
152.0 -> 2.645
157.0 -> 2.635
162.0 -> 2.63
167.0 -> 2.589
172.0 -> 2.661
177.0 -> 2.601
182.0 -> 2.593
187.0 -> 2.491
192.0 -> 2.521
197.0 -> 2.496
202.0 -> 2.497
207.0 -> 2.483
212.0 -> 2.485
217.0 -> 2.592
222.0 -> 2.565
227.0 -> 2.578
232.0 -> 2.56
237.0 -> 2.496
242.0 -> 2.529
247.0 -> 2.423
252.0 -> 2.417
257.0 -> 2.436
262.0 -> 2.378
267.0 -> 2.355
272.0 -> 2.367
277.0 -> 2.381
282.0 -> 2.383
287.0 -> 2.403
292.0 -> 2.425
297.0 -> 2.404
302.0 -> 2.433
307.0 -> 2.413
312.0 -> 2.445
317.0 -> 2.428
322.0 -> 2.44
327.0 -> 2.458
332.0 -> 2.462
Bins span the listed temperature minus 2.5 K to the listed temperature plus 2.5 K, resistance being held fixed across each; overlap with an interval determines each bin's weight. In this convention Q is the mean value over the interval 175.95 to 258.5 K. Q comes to 2.51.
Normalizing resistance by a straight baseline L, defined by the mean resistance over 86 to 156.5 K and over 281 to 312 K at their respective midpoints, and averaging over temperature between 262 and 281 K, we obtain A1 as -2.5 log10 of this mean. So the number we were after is 0.03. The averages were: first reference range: 2.58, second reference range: 2.41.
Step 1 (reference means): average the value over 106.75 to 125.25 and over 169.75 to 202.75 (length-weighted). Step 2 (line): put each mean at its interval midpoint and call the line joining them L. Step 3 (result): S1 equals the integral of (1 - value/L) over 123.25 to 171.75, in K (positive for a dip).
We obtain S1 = -1.02 K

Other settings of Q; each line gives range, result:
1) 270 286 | 2.38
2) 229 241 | 2.53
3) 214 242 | 2.55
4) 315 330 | 2.44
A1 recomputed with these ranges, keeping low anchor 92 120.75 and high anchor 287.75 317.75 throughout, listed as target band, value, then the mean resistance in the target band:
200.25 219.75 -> -0.012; 2.52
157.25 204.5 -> -0.026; 2.57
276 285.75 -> 0.024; 2.38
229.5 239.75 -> -0.025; 2.53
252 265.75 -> 0.022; 2.4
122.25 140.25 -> -0.012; 2.57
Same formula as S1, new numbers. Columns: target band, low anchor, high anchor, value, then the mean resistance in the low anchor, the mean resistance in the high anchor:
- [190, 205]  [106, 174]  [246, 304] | 0.0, 2.59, 2.4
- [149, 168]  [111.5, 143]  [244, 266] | -0.7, 2.57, 2.41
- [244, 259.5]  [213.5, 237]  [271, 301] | 0.4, 2.56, 2.4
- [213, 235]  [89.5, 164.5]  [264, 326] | -0.7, 2.58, 2.41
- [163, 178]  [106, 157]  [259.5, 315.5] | -0.5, 2.58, 2.4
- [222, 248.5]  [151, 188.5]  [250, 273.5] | -0.8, 2.61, 2.39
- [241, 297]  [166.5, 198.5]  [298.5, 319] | 1.5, 2.57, 2.43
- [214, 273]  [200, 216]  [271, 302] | -0.6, 2.5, 2.4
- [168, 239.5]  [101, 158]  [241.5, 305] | -1.6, 2.58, 2.41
